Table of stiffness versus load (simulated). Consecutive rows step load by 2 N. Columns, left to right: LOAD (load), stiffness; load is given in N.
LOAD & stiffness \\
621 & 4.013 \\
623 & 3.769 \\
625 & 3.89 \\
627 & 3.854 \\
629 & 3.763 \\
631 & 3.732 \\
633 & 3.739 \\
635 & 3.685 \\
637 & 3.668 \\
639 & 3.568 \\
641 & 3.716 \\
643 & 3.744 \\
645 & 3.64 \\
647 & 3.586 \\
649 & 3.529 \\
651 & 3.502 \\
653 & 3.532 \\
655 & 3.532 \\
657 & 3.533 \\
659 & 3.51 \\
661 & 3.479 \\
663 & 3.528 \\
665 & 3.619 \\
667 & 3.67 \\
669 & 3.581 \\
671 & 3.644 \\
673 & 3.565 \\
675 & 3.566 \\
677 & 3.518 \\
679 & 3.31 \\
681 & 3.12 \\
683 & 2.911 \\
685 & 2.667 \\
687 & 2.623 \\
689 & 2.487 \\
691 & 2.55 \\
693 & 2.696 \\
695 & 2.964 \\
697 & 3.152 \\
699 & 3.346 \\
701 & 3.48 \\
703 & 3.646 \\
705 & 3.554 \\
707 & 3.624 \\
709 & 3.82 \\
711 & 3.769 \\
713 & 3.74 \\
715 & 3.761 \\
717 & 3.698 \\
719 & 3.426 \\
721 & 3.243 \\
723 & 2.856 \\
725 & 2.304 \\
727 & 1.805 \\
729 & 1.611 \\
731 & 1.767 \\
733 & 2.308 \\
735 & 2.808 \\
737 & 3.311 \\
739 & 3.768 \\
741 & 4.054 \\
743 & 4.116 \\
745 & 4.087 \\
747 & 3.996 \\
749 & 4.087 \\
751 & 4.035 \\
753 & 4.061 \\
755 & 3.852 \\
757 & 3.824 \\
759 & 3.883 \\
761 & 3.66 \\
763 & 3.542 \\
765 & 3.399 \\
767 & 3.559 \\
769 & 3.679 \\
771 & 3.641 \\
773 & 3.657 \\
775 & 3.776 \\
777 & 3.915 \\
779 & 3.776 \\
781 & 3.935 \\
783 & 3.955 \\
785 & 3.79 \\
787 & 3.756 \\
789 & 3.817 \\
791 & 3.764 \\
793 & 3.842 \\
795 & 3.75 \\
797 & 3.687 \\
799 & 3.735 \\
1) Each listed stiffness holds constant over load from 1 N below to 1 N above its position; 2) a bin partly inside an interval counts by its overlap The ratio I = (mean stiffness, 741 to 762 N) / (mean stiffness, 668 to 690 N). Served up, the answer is 1.25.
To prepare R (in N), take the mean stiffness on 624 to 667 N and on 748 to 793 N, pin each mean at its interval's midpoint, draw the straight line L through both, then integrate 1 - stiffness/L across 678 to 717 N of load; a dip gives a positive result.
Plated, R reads 4.93 N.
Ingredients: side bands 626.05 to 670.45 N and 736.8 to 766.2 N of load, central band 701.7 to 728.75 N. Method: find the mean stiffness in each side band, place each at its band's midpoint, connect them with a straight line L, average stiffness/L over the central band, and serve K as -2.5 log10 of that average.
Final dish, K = 0.15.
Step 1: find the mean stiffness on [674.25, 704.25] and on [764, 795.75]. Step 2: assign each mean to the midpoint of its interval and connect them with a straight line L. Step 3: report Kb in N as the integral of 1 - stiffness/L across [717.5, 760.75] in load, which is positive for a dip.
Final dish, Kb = 1.9 N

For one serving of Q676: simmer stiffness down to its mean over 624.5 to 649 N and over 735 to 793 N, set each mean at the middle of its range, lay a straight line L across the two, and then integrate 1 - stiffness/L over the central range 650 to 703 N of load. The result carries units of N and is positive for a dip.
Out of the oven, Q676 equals 6.4 N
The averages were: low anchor 3.7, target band 3.28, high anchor 3.79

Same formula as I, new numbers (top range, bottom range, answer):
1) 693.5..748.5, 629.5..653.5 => 0.90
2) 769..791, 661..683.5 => 1.09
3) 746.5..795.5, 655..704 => 1.16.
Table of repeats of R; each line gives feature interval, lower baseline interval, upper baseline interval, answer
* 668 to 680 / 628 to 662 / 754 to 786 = 0.37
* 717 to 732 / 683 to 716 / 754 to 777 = 3.89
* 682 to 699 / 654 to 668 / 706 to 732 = 2.56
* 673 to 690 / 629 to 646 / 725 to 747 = 1.62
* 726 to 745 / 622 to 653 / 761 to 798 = 4.16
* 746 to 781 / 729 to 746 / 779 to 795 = -2.76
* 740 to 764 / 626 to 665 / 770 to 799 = -1.18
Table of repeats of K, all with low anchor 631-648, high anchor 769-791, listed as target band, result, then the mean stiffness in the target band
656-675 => 0.04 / 3.57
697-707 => 0.07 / 3.48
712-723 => 0.07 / 3.51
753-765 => 0.01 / 3.75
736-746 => -0.03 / 3.87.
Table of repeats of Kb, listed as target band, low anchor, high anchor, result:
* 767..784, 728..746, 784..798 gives -1.0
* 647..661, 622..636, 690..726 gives 0.4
